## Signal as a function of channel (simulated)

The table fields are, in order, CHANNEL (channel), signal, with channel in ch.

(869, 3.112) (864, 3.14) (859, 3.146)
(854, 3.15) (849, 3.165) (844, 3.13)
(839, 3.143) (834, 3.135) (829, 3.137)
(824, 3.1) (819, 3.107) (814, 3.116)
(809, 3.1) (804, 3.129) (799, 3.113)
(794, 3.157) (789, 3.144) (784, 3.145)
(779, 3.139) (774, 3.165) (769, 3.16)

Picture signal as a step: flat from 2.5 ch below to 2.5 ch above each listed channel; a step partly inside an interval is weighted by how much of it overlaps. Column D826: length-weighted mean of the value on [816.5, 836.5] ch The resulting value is 3.12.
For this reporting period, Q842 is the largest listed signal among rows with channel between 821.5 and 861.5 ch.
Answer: 3.165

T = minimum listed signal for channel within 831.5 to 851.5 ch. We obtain 3.13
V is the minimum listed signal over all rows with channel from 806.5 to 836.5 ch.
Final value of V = 3.1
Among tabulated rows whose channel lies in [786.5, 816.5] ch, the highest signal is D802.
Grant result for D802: 3.157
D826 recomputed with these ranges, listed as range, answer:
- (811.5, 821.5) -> 3.11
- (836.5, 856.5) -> 3.15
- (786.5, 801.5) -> 3.14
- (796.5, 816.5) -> 3.11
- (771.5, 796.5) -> 3.15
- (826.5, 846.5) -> 3.14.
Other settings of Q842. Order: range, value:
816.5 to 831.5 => 3.137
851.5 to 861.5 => 3.15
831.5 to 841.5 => 3.143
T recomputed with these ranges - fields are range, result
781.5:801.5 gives 3.113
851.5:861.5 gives 3.146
